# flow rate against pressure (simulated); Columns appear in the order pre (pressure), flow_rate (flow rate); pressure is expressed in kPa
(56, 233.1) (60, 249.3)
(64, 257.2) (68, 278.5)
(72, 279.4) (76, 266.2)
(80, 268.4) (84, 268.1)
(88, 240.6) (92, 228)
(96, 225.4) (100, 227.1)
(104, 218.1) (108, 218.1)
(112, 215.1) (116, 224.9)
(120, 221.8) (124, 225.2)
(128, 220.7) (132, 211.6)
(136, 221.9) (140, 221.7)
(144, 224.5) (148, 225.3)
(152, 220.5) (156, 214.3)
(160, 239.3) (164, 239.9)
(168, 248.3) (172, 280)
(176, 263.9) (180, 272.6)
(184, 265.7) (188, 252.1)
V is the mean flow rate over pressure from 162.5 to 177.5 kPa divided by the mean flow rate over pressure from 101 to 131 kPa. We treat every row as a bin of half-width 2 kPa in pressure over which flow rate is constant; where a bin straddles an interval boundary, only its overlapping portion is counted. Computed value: 1.2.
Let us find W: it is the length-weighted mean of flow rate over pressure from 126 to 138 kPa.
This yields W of 218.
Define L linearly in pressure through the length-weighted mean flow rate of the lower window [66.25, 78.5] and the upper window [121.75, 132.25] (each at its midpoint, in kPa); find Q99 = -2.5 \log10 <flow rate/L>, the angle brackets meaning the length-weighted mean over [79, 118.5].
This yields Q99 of 0.07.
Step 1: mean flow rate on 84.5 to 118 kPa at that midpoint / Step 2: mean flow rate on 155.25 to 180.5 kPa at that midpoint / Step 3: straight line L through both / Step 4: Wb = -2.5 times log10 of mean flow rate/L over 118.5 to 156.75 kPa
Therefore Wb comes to 0.09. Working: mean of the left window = 227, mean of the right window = 252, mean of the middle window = 221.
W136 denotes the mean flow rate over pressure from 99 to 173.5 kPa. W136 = 227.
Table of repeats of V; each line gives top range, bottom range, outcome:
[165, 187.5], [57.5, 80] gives 0.99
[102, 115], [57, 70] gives 0.84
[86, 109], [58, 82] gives 0.85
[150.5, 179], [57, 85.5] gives 0.92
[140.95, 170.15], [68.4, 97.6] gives 0.90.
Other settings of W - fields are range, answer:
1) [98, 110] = 221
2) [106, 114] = 217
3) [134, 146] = 223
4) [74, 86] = 268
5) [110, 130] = 222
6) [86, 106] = 228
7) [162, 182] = 261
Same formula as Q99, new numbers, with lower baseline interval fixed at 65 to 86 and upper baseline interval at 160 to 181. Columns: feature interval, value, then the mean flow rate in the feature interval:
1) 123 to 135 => 0.20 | 219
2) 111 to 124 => 0.20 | 222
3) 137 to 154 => 0.17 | 223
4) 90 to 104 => 0.19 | 226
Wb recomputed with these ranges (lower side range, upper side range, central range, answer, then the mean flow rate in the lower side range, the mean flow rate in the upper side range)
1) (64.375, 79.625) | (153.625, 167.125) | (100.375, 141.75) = 0.14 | 272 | 232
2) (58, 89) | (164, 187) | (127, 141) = 0.20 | 264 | 263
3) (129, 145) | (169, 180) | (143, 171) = 0.06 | 220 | 270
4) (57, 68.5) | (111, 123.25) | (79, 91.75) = -0.05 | 257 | 222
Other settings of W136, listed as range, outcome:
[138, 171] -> 231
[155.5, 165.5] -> 233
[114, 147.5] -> 222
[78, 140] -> 229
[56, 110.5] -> 247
